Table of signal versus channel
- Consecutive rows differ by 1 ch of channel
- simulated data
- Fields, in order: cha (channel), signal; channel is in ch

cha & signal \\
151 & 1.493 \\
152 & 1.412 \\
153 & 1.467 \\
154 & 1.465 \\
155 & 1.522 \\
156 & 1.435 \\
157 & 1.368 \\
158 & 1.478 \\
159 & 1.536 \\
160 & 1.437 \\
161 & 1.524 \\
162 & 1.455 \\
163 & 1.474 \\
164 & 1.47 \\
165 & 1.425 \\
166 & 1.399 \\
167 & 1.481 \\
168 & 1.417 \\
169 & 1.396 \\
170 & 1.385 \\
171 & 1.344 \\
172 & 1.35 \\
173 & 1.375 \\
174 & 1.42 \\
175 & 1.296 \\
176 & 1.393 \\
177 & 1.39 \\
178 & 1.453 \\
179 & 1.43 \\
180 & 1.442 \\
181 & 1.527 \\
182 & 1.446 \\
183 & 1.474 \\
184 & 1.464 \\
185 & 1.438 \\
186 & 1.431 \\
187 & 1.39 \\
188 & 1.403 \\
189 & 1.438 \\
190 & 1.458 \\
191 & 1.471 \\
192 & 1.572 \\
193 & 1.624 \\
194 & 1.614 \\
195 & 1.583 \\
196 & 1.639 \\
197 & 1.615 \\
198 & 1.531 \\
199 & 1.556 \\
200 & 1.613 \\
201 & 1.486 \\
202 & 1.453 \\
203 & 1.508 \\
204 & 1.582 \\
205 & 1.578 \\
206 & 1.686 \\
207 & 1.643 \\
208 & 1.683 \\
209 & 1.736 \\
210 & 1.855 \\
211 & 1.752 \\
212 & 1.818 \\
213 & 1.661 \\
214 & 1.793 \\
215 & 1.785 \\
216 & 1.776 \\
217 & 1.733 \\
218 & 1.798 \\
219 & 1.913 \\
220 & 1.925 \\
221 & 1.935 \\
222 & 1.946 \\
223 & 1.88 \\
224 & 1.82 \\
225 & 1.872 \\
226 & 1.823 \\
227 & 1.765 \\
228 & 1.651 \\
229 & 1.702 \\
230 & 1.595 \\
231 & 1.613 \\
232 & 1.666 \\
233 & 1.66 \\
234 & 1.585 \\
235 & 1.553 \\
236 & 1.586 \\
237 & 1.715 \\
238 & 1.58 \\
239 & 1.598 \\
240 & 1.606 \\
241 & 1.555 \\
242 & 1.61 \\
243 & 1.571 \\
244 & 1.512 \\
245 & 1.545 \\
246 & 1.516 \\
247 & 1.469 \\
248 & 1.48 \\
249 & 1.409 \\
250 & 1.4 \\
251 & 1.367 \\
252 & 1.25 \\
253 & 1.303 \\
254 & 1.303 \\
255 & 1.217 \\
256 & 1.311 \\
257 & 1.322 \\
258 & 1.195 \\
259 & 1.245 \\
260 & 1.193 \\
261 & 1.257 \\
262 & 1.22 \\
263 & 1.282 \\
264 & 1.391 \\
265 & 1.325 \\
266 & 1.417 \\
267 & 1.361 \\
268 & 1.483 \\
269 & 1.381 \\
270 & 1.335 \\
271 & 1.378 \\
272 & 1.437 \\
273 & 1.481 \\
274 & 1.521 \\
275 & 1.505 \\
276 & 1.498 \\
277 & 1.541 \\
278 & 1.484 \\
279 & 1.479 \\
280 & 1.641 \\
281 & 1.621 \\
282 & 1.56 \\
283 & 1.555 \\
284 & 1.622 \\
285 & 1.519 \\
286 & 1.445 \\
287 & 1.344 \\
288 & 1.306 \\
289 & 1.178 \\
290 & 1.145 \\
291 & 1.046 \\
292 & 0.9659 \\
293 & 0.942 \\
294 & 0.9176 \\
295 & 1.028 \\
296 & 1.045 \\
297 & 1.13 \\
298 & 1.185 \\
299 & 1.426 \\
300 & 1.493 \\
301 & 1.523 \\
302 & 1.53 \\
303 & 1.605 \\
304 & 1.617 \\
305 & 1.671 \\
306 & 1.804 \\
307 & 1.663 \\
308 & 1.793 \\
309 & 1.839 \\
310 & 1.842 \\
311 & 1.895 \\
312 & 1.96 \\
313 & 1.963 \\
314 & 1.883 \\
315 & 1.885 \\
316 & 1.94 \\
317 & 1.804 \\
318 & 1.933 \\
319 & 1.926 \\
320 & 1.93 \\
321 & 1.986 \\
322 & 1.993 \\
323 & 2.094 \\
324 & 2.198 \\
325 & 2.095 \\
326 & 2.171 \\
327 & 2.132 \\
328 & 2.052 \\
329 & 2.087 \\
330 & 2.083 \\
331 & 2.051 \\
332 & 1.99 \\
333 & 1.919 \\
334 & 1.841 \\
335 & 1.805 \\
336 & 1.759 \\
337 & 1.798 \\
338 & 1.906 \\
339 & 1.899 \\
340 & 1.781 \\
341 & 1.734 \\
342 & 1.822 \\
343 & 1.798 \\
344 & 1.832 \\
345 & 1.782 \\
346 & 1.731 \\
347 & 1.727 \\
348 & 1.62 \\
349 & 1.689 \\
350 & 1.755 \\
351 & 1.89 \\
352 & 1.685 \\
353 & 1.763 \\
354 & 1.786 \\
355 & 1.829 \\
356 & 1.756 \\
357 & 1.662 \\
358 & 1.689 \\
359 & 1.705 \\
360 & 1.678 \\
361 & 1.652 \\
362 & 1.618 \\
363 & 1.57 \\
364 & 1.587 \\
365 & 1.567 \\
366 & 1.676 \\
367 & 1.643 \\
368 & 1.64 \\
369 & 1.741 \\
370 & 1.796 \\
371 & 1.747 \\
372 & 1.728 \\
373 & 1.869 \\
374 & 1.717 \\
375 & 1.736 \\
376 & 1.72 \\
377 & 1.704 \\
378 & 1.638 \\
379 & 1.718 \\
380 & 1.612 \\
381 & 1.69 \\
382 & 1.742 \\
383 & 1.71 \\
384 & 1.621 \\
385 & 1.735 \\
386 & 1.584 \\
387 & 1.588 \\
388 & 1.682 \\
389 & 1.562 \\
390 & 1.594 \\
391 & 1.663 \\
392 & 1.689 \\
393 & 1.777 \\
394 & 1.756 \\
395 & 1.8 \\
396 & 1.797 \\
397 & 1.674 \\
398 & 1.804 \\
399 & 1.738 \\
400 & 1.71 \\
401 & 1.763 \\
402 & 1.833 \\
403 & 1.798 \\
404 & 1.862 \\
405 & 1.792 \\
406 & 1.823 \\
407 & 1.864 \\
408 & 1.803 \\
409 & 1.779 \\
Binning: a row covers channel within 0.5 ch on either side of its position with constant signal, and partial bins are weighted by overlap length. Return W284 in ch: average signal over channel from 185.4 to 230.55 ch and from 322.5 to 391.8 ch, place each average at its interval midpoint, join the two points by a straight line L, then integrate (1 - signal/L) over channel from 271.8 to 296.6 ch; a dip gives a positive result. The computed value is 5.3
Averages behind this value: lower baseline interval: 1.67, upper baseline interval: 1.77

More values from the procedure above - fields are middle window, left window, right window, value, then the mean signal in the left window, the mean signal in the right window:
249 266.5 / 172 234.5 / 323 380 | 4.0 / 1.61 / 1.8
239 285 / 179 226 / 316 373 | 7.7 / 1.64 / 1.83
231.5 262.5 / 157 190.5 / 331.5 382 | 2.1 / 1.43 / 1.74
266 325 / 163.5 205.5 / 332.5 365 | 3.6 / 1.47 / 1.75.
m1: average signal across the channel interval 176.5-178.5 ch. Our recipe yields 1.42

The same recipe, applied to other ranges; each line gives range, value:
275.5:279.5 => 1.5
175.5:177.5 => 1.39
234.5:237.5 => 1.62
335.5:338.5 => 1.82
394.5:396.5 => 1.8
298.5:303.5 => 1.52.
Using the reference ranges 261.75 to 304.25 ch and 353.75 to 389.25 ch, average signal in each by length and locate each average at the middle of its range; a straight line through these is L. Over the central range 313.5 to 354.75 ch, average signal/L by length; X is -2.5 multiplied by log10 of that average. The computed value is -0.22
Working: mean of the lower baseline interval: 1.37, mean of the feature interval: 1.89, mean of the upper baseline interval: 1.69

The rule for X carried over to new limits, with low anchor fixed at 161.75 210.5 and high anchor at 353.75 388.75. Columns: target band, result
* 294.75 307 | 0.13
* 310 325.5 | -0.20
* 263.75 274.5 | 0.12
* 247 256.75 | 0.16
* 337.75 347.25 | -0.09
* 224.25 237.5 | -0.09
